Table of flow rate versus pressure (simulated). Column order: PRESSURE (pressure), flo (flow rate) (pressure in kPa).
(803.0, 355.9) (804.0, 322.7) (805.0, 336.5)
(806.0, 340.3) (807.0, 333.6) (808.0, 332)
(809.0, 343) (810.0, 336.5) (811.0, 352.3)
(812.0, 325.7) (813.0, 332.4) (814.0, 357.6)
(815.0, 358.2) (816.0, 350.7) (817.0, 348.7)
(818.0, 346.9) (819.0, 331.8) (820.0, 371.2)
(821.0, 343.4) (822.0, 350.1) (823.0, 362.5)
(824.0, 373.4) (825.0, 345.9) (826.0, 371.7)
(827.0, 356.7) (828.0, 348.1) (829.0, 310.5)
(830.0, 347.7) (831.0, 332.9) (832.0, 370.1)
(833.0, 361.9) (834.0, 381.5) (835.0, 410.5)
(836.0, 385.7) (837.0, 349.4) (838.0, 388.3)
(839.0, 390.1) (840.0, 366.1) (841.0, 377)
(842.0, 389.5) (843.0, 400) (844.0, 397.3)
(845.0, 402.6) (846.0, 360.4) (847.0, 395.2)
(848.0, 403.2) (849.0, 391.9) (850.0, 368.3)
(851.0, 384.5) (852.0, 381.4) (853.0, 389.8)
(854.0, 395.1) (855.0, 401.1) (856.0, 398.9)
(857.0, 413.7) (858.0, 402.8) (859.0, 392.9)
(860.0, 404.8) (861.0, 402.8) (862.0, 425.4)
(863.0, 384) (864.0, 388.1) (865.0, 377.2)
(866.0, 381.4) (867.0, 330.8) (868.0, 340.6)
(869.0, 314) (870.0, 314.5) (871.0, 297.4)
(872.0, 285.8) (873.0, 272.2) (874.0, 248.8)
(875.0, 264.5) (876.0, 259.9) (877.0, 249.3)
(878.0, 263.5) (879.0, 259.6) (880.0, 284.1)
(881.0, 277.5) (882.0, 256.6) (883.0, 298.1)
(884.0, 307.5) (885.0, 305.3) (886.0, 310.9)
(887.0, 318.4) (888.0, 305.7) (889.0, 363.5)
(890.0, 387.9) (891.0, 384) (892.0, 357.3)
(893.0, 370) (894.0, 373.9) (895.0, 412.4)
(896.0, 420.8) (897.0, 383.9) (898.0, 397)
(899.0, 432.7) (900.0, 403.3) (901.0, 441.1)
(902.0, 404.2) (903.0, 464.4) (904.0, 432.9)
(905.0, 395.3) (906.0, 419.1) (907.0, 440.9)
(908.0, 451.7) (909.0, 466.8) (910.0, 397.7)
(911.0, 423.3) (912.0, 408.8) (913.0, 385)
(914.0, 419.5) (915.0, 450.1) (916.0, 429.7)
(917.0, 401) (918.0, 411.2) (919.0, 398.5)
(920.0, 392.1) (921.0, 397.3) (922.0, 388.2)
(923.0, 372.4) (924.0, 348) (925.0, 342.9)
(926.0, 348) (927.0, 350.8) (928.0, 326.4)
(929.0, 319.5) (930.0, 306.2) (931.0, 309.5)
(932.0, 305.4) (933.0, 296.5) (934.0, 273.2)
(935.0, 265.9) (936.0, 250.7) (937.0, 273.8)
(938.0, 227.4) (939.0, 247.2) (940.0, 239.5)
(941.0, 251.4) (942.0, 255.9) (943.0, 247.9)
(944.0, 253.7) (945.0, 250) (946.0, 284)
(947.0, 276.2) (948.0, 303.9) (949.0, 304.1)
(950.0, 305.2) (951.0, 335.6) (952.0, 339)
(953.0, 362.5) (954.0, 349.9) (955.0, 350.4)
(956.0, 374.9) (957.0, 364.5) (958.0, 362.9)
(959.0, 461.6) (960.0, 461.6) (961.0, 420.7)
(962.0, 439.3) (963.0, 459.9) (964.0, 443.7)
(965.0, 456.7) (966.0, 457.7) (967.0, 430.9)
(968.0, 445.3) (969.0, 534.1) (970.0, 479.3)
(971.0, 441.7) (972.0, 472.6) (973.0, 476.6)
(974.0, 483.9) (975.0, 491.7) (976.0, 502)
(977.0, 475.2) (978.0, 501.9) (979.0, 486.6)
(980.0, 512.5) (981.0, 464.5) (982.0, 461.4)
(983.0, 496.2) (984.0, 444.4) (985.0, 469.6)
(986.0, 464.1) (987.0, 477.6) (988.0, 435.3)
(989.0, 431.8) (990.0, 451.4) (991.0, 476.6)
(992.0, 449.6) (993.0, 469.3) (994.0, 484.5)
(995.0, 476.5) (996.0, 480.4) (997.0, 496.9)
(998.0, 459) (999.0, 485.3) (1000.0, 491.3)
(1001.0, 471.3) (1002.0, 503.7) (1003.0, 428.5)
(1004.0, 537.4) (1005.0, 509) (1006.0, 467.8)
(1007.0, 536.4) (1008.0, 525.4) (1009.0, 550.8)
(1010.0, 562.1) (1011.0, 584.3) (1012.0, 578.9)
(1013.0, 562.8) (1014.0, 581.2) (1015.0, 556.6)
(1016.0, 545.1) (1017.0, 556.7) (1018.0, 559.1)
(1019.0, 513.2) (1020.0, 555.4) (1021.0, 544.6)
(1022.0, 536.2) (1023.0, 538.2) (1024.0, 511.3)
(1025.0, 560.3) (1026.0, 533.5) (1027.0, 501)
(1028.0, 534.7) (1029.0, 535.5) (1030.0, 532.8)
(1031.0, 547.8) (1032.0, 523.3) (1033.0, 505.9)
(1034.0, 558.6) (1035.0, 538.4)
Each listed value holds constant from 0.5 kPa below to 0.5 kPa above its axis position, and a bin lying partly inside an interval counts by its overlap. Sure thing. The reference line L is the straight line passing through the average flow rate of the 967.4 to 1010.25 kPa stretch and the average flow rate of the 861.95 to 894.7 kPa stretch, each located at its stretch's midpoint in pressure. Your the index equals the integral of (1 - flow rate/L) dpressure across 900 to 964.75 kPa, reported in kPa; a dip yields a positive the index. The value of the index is 6.0 kPa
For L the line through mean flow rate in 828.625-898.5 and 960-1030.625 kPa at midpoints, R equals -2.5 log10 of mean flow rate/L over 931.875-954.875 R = 0.481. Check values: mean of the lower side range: 355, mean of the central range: 283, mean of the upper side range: 497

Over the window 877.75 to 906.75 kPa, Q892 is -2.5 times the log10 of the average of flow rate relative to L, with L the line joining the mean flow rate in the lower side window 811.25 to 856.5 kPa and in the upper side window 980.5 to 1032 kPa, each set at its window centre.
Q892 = 0.16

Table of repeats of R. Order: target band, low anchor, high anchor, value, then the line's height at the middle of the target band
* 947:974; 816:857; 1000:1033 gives 0.19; 483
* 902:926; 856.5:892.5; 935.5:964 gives -0.24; 327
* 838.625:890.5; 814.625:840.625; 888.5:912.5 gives 0.11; 385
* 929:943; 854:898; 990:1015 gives 0.48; 420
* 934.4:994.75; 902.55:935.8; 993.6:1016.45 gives 0.15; 451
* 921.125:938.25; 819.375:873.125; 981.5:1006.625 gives 0.33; 428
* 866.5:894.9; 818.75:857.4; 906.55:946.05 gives 0.16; 358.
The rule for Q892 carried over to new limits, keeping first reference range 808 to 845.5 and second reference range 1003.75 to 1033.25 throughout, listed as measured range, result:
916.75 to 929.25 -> 0.22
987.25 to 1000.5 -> 0.11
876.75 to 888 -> 0.40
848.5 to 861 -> -0.02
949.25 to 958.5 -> 0.35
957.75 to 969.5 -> 0.09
